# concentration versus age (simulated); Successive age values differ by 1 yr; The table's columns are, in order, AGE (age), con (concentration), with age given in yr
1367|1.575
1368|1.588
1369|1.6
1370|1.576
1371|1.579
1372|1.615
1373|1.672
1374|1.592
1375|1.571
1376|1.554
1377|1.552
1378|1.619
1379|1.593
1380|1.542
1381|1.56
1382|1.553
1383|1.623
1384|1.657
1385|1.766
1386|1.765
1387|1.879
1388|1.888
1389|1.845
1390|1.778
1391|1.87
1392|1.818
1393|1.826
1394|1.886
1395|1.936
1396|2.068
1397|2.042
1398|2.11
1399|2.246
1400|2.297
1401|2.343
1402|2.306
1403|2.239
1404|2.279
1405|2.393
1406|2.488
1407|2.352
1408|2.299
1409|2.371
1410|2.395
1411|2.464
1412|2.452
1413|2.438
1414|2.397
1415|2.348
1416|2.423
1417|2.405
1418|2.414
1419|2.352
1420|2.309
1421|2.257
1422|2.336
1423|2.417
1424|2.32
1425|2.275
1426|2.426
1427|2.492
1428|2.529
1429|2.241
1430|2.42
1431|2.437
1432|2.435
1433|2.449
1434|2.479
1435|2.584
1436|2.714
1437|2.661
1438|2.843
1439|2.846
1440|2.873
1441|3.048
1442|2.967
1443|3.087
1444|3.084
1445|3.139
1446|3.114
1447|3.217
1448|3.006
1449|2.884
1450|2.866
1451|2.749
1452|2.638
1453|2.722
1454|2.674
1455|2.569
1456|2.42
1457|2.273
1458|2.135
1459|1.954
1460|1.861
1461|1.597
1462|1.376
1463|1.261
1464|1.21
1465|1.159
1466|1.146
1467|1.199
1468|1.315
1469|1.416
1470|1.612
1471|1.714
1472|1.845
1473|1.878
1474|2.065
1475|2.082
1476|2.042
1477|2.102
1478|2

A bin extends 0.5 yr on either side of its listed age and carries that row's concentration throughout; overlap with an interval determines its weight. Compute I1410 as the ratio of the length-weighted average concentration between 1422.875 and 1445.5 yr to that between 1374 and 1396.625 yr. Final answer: 1.53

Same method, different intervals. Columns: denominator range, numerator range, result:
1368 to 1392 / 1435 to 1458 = 1.69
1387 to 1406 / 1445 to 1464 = 1.16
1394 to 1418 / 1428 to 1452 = 1.21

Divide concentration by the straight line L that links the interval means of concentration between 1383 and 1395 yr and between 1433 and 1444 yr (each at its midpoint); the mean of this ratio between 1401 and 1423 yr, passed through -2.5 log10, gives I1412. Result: -0.05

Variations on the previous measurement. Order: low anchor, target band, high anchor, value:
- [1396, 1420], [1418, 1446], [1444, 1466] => -0.121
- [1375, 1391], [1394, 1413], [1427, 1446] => -0.098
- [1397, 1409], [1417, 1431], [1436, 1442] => 0.108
